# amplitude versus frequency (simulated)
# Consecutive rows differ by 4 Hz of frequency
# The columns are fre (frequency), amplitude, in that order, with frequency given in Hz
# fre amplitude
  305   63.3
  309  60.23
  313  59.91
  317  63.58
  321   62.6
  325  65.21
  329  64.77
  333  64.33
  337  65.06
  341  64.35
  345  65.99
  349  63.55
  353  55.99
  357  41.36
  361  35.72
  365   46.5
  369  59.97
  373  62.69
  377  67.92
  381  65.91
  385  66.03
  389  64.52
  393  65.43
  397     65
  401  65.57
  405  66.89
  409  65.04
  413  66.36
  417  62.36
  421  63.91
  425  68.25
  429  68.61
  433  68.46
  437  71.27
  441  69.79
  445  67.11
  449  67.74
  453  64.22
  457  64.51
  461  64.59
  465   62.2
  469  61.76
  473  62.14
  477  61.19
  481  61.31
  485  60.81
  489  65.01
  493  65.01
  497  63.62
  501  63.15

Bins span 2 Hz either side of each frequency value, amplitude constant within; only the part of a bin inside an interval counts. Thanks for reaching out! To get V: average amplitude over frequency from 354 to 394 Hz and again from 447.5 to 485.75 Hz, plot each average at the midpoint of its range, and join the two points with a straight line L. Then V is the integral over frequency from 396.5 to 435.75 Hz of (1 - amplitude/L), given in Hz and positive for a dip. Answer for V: -4.1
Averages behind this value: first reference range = 57.4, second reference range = 63.1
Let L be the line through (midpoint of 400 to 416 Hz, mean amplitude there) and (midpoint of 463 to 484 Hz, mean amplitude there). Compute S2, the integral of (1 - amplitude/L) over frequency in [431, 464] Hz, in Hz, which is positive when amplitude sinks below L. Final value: -2.0 Hz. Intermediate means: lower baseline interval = 65.8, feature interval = 67.1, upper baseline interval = 61.7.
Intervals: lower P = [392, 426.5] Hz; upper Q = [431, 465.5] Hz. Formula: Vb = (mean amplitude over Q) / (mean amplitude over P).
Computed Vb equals 1.02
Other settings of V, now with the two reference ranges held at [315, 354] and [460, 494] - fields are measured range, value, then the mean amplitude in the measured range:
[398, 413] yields -0.6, 65.8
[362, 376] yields 1.7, 55.7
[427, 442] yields -1.6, 69.5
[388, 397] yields -0.3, 65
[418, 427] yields -0.4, 65.7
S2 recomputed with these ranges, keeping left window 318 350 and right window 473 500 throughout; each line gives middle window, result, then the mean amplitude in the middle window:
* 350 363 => 3.7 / 45.8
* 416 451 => -2.4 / 67.6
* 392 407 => -0.5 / 65.7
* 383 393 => -0.2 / 65.3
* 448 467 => -0.4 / 64.5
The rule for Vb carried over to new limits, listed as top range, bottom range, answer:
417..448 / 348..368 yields 1.40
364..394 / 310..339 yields 0.99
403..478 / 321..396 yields 1.09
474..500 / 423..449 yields 0.91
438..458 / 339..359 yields 1.15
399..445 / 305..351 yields 1.05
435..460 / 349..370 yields 1.38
